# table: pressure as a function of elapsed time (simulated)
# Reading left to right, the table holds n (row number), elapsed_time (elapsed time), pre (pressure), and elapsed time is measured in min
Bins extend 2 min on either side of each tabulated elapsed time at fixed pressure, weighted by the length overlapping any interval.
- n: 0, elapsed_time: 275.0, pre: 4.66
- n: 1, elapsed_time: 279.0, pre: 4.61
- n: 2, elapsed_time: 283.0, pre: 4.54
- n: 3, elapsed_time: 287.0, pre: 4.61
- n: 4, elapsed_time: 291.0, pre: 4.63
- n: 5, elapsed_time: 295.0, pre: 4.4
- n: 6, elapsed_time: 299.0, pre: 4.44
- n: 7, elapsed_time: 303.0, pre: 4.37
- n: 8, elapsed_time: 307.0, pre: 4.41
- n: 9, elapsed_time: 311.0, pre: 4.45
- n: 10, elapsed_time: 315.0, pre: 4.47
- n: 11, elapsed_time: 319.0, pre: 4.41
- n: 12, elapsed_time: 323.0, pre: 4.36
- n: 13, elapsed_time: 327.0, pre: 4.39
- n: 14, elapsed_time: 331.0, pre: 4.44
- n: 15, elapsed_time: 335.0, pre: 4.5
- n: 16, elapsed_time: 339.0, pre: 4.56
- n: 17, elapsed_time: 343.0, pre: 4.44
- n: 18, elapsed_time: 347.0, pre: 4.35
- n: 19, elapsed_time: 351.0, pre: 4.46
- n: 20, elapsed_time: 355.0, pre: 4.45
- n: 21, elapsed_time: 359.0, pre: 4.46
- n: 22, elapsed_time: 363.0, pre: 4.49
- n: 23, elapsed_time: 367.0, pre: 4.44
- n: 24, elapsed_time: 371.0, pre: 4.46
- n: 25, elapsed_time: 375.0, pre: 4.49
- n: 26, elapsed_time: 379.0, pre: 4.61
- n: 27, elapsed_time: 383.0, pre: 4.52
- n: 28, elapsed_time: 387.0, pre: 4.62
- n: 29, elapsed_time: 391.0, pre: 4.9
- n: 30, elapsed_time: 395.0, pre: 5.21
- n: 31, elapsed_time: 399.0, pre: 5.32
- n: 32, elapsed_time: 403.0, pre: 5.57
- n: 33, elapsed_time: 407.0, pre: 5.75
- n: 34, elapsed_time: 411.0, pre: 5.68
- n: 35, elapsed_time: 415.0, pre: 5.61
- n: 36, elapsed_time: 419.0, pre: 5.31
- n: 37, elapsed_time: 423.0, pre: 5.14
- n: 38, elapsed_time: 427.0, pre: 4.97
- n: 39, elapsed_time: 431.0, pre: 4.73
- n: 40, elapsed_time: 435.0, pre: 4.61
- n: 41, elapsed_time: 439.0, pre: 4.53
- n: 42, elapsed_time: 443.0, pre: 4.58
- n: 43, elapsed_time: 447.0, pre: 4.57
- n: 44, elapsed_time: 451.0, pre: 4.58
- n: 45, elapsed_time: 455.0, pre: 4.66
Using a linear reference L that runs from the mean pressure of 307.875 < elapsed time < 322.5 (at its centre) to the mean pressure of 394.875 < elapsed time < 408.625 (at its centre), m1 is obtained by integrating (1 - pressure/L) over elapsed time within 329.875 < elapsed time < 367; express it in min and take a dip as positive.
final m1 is 2.9 min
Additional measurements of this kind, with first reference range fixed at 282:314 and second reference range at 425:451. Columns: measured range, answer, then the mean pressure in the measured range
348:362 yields 0.3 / 4.45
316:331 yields 0.4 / 4.4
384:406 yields -2.5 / 5.12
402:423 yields -4.2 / 5.54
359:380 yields 0.4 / 4.49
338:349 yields 0.2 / 4.44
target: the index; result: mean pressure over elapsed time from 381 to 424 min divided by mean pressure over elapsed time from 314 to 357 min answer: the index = 1.2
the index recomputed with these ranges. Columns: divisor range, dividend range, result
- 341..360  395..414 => 1.25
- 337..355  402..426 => 1.23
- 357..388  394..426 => 1.21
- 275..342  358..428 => 1.11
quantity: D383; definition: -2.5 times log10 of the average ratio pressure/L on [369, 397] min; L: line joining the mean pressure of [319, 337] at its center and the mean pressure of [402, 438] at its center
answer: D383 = 0.05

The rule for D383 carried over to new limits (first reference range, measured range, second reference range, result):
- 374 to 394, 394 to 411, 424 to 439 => -0.17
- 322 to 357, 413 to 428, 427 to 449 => -0.15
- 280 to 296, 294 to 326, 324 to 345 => 0.02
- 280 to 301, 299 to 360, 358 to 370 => 0.01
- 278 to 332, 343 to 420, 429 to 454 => -0.07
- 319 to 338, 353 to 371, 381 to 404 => 0.06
